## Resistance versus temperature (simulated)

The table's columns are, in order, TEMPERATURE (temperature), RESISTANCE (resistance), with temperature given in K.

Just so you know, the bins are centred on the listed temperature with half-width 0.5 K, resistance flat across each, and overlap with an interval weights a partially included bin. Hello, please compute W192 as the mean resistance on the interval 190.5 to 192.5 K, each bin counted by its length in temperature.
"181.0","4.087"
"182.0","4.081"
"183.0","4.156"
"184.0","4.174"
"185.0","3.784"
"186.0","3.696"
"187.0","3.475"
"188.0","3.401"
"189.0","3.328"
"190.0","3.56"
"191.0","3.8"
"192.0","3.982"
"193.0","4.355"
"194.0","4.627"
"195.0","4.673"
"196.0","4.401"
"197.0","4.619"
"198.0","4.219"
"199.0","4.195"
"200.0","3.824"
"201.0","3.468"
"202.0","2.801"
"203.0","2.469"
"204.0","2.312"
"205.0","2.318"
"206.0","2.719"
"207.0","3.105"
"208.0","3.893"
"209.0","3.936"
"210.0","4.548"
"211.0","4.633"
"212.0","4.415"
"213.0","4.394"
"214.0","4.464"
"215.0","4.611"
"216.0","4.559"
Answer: 3.89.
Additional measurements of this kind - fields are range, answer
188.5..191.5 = 3.56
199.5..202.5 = 3.36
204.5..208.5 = 3.01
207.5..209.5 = 3.91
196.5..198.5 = 4.42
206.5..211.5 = 4.02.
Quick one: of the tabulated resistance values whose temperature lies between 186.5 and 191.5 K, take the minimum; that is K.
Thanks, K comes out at 3.328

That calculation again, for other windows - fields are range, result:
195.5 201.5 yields 3.468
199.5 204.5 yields 2.312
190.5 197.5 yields 3.8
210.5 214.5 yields 4.394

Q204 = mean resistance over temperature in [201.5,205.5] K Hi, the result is 2.48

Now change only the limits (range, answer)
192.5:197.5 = 4.53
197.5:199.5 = 4.21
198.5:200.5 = 4.01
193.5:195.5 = 4.65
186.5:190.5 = 3.44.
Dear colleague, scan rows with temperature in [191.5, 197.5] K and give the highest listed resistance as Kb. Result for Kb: 4.673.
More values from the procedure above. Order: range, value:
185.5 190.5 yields 3.696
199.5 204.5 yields 3.824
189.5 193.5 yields 4.355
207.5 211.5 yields 4.633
